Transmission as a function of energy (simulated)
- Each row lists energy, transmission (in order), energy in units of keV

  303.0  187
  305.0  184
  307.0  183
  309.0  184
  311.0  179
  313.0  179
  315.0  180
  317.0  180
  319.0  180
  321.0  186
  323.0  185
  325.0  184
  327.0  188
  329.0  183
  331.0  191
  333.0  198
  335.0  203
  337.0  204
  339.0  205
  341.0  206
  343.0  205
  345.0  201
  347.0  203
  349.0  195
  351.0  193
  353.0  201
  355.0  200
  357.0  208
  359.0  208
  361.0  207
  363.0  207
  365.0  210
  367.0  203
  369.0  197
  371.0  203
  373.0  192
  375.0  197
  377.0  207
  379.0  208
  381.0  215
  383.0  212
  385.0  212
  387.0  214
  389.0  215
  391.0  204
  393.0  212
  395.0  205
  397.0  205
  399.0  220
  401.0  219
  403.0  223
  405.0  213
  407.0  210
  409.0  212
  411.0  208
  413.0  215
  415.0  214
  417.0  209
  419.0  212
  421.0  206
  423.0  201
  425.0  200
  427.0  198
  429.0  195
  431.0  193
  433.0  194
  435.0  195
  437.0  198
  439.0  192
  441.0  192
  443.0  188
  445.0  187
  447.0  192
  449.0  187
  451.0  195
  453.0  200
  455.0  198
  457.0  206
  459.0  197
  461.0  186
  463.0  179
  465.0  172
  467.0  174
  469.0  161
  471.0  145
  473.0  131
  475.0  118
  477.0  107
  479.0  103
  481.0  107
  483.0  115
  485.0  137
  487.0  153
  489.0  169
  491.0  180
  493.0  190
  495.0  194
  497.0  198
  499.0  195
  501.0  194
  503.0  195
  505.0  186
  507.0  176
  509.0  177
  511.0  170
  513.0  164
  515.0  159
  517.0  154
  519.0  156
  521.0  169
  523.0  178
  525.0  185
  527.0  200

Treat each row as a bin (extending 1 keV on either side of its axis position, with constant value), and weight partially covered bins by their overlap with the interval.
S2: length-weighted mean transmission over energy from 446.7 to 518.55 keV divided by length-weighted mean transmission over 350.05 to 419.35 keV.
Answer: 0.8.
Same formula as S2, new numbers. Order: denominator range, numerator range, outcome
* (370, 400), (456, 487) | 0.72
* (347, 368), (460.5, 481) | 0.71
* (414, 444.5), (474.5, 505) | 0.80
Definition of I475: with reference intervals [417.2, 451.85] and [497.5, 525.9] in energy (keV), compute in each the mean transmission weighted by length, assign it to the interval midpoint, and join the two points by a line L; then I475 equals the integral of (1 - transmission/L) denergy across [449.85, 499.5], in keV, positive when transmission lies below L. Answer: 5.7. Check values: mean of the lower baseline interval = 196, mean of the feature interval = 164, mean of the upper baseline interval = 176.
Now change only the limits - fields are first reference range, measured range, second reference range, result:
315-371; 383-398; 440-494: -2.00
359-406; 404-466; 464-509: -4.85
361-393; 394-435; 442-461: -1.43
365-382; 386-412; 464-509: -2.56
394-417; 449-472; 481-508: 0.64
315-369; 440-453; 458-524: -1.32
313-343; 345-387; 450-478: -4.36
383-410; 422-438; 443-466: 0.26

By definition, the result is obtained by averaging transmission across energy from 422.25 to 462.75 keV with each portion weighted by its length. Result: 194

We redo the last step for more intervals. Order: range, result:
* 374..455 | 204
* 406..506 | 182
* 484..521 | 175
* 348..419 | 208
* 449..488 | 158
